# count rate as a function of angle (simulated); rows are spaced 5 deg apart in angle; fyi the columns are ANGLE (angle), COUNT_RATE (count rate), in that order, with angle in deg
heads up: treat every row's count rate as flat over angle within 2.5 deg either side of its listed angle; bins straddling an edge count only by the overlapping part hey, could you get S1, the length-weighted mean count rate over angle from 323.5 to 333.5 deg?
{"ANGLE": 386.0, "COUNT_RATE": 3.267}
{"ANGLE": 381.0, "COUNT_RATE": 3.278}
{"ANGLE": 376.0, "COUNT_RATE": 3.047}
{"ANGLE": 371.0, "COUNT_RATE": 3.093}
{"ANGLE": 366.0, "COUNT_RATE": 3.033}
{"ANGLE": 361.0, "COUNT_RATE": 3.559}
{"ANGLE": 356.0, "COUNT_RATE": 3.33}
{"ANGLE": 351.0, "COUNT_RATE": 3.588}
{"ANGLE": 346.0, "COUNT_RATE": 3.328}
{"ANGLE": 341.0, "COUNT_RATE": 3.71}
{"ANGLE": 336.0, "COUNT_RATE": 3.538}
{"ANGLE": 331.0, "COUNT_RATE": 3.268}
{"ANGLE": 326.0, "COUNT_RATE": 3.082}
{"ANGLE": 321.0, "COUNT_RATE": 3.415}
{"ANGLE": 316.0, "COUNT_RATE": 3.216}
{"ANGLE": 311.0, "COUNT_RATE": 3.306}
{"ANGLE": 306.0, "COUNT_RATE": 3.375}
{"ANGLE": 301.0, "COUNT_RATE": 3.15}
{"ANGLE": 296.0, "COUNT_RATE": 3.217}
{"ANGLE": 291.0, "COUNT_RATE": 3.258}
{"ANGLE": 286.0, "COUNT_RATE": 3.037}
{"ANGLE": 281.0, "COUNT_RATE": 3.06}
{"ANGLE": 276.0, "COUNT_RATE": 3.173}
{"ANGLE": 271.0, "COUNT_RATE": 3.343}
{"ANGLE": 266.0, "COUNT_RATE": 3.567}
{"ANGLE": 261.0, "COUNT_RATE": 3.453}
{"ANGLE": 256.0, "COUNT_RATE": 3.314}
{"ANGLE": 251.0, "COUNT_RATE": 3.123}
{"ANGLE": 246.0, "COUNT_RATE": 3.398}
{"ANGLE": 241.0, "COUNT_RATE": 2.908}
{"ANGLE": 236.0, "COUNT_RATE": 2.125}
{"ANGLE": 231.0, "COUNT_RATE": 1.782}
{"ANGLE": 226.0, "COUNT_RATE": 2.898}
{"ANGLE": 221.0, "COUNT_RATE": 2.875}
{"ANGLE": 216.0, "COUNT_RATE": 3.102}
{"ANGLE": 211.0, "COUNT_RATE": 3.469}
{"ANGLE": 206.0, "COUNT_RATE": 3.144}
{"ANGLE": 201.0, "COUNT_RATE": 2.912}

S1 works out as 3.17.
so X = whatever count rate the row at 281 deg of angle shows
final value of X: 3.06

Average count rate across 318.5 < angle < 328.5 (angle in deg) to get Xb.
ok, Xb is 3.25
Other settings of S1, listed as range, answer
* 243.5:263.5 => 3.32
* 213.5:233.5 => 2.66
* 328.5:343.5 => 3.51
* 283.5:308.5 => 3.21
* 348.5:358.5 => 3.46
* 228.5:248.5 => 2.55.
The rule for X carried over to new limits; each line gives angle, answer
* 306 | 3.375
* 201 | 2.912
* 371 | 3.093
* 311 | 3.306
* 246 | 3.398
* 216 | 3.102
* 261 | 3.453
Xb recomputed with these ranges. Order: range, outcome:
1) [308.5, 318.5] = 3.26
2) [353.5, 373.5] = 3.25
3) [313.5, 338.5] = 3.3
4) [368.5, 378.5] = 3.07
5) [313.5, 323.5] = 3.32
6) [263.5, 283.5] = 3.29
